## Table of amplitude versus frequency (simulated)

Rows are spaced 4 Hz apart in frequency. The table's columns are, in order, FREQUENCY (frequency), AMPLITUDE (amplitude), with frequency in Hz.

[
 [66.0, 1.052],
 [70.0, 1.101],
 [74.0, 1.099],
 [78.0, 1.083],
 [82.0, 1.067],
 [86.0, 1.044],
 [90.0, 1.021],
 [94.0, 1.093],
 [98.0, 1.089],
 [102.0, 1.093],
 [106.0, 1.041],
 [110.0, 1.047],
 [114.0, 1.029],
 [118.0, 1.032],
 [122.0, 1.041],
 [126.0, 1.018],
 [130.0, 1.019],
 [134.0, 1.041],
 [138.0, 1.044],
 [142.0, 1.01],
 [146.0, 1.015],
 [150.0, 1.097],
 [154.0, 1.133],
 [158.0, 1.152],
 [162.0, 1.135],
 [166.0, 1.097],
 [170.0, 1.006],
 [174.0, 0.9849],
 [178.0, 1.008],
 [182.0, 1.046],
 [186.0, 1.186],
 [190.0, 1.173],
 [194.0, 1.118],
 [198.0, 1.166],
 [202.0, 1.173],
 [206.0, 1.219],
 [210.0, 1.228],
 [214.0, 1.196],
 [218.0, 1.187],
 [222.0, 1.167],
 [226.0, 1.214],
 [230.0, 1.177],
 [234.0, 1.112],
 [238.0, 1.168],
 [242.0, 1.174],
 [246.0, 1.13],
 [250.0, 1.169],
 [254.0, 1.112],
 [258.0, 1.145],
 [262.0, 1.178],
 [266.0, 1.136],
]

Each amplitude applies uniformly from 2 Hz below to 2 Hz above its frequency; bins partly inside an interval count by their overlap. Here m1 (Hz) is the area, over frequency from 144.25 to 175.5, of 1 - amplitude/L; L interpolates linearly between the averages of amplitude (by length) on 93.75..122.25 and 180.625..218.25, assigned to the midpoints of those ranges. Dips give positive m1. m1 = 1.2 Hz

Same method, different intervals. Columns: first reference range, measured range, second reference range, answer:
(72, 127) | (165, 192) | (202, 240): 1.7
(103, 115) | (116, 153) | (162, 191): 0.6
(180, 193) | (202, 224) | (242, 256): -1.2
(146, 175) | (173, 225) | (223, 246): -0.9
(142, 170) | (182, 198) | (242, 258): -0.5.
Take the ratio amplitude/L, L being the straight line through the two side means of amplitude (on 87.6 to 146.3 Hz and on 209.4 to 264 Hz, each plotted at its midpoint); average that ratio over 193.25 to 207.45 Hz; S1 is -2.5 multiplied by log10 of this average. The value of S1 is -0.04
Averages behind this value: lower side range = 1.04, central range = 1.17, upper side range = 1.17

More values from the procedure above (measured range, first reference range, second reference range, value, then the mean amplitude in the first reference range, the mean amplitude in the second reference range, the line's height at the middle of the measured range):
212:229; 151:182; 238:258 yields -0.06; 1.07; 1.15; 1.12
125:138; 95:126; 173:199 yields 0.04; 1.05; 1.1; 1.07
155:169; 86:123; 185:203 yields 0.00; 1.05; 1.16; 1.12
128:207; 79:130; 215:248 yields 0.02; 1.05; 1.17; 1.11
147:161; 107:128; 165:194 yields -0.06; 1.03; 1.07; 1.06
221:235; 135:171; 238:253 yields -0.03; 1.08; 1.16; 1.14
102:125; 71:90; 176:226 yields 0.05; 1.07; 1.16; 1.09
